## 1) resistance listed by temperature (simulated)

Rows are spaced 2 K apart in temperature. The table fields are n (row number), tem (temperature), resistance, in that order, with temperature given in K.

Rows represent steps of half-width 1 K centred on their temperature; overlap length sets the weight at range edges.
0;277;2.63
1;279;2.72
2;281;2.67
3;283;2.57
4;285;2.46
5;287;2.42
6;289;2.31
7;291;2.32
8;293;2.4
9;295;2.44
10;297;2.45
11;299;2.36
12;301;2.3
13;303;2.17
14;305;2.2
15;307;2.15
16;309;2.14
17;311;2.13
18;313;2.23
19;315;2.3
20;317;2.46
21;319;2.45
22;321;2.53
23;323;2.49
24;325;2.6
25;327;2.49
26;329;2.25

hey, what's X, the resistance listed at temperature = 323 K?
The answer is 2.49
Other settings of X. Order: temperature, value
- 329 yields 2.25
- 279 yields 2.72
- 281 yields 2.67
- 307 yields 2.15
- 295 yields 2.44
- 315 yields 2.3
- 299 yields 2.36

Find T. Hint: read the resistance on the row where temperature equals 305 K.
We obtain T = 2.2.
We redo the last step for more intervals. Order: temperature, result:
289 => 2.31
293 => 2.4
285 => 2.46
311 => 2.13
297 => 2.45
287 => 2.42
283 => 2.57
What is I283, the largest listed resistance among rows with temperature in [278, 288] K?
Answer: 2.72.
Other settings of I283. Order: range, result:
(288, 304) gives 2.45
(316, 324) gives 2.53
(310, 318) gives 2.46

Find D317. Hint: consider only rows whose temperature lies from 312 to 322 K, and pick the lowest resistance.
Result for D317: 2.23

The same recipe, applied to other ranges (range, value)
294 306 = 2.17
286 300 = 2.31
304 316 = 2.13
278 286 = 2.46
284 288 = 2.42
